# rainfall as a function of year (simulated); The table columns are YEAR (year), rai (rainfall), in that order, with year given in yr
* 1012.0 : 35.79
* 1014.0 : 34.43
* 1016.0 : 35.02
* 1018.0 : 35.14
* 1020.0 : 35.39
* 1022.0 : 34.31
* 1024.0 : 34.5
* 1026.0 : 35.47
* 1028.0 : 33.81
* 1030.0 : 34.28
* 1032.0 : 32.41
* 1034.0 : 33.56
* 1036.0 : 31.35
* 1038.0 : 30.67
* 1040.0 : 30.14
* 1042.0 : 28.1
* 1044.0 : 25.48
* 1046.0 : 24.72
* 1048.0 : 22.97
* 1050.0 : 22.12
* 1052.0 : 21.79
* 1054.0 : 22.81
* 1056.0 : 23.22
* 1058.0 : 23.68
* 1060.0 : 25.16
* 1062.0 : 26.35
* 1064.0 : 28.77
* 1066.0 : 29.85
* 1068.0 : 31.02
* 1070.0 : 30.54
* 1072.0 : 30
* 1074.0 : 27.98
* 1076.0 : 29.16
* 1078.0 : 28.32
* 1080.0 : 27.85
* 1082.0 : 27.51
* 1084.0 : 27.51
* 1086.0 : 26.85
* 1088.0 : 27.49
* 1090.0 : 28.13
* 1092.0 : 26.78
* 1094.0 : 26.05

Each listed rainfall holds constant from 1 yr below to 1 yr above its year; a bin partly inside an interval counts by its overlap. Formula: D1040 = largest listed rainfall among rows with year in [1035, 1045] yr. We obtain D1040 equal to 31.35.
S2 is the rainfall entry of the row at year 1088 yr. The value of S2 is 27.49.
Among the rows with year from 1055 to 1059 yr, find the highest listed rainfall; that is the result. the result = 23.68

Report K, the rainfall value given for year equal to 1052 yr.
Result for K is 21.79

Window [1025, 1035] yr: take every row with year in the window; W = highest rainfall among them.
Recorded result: 35.47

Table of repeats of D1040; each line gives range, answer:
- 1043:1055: 25.48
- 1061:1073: 31.02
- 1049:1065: 28.77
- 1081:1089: 27.51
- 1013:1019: 35.14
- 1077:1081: 28.32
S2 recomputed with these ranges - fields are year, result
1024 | 34.5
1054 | 22.81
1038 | 30.67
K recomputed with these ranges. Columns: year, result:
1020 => 35.39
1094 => 26.05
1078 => 28.32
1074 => 27.98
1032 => 32.41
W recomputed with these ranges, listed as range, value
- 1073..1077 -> 29.16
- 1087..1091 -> 28.13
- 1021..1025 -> 34.5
